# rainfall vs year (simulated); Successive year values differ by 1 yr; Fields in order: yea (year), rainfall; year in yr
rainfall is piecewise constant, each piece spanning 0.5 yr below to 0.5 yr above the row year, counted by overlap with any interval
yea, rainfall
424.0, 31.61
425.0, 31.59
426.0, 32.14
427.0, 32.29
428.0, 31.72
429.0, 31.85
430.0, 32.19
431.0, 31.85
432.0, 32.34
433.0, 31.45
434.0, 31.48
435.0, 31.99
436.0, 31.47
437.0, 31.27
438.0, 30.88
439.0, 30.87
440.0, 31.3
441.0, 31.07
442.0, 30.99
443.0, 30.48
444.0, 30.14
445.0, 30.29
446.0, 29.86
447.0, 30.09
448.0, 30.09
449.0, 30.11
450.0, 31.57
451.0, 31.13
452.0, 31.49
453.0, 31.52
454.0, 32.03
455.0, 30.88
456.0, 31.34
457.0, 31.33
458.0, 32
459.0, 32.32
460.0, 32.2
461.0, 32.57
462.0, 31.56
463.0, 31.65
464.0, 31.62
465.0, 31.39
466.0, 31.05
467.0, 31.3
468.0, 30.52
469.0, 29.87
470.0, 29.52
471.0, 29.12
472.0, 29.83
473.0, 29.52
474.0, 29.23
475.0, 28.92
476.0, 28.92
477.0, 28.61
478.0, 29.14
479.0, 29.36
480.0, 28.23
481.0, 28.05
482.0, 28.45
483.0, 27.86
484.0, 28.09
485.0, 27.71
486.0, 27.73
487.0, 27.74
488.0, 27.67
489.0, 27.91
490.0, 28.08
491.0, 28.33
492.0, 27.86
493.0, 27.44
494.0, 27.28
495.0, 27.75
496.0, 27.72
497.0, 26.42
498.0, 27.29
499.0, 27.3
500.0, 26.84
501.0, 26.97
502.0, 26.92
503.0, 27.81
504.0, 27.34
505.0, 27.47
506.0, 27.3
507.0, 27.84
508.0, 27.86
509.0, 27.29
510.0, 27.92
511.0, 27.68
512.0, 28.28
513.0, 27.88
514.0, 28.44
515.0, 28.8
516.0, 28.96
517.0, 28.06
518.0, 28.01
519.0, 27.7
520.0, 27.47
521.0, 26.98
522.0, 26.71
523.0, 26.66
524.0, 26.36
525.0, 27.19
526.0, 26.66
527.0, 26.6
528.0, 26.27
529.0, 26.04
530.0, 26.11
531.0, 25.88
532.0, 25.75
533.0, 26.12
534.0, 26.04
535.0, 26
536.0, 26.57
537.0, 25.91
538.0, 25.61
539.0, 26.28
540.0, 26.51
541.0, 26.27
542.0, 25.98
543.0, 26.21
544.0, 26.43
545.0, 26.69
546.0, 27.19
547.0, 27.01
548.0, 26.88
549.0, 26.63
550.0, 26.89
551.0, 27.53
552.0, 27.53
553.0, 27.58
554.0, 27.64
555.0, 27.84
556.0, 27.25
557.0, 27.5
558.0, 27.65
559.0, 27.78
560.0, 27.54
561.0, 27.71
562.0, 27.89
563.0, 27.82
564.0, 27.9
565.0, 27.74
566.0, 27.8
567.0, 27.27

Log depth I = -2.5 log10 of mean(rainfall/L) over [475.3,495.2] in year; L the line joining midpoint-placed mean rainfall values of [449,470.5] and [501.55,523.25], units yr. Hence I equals 0.06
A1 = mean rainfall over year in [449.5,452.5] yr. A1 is 31.4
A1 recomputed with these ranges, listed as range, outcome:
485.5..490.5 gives 27.8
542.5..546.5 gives 26.6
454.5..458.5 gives 31.4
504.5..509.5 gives 27.6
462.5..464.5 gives 31.6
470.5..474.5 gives 29.4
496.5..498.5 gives 26.9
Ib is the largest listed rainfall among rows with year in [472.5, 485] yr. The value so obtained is 29.52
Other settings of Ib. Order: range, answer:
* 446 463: 32.57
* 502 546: 28.96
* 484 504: 28.33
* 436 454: 32.03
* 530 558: 27.84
